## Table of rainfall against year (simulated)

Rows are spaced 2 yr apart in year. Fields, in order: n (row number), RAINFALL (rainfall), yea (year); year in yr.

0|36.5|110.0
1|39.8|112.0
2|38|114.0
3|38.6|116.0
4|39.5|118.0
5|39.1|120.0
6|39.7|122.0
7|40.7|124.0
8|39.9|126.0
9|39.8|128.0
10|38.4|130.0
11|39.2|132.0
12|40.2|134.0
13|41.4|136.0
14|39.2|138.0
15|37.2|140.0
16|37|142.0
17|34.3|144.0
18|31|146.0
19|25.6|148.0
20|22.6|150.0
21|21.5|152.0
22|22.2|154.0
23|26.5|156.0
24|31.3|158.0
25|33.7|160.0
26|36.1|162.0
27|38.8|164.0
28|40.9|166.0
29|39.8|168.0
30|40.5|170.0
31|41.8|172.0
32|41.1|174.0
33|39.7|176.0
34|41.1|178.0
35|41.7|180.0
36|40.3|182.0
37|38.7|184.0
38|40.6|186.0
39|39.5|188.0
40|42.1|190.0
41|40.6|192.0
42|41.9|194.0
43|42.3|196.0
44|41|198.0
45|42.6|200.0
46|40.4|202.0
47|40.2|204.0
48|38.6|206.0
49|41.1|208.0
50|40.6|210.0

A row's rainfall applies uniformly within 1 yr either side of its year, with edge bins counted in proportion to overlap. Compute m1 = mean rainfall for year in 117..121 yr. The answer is 39.3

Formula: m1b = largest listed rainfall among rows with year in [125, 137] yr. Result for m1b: 41.4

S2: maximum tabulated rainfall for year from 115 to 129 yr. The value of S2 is 40.7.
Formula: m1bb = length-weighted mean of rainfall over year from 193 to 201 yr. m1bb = 41.9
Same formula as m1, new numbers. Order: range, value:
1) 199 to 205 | 41.1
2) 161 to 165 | 37.5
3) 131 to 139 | 40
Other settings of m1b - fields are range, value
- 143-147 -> 34.3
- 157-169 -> 40.9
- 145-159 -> 31.3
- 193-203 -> 42.6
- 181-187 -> 40.6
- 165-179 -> 41.8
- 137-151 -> 39.2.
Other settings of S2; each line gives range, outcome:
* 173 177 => 41.1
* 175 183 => 41.7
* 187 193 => 42.1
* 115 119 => 39.5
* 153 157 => 26.5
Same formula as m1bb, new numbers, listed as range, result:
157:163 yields 33.7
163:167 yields 39.8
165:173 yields 40.8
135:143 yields 38.7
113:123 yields 39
